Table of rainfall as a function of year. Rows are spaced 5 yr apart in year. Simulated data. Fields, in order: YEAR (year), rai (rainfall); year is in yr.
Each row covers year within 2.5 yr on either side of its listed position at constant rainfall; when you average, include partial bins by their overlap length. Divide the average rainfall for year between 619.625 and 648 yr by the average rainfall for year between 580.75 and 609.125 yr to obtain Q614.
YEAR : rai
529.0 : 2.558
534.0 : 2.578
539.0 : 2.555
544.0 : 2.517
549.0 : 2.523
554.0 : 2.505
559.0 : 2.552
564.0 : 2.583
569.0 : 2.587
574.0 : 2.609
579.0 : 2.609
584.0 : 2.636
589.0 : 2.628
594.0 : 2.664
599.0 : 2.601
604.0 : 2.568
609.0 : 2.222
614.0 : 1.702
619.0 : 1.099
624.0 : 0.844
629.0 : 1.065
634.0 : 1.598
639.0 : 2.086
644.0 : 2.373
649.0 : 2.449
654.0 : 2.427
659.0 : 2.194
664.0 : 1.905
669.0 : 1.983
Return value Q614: 0.62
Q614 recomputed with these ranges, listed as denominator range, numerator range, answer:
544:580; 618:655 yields 0.68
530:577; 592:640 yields 0.72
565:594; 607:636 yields 0.54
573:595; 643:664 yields 0.88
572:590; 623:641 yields 0.54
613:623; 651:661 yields 1.83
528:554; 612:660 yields 0.70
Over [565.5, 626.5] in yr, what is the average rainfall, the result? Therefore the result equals 2.24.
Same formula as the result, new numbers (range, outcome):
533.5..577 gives 2.56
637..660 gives 2.32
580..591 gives 2.63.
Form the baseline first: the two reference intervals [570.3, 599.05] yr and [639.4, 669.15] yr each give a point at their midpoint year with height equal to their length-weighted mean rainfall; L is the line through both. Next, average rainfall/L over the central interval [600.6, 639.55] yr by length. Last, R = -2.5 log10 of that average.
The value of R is 0.424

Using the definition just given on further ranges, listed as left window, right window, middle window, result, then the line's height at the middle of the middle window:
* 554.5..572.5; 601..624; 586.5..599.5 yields -0.25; 2.1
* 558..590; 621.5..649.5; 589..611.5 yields -0.14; 2.21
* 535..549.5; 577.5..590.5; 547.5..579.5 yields 0.01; 2.58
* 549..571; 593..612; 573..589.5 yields -0.04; 2.52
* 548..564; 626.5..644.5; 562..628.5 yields -0.03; 2.13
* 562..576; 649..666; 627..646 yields 0.28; 2.31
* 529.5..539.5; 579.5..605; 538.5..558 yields 0.02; 2.58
